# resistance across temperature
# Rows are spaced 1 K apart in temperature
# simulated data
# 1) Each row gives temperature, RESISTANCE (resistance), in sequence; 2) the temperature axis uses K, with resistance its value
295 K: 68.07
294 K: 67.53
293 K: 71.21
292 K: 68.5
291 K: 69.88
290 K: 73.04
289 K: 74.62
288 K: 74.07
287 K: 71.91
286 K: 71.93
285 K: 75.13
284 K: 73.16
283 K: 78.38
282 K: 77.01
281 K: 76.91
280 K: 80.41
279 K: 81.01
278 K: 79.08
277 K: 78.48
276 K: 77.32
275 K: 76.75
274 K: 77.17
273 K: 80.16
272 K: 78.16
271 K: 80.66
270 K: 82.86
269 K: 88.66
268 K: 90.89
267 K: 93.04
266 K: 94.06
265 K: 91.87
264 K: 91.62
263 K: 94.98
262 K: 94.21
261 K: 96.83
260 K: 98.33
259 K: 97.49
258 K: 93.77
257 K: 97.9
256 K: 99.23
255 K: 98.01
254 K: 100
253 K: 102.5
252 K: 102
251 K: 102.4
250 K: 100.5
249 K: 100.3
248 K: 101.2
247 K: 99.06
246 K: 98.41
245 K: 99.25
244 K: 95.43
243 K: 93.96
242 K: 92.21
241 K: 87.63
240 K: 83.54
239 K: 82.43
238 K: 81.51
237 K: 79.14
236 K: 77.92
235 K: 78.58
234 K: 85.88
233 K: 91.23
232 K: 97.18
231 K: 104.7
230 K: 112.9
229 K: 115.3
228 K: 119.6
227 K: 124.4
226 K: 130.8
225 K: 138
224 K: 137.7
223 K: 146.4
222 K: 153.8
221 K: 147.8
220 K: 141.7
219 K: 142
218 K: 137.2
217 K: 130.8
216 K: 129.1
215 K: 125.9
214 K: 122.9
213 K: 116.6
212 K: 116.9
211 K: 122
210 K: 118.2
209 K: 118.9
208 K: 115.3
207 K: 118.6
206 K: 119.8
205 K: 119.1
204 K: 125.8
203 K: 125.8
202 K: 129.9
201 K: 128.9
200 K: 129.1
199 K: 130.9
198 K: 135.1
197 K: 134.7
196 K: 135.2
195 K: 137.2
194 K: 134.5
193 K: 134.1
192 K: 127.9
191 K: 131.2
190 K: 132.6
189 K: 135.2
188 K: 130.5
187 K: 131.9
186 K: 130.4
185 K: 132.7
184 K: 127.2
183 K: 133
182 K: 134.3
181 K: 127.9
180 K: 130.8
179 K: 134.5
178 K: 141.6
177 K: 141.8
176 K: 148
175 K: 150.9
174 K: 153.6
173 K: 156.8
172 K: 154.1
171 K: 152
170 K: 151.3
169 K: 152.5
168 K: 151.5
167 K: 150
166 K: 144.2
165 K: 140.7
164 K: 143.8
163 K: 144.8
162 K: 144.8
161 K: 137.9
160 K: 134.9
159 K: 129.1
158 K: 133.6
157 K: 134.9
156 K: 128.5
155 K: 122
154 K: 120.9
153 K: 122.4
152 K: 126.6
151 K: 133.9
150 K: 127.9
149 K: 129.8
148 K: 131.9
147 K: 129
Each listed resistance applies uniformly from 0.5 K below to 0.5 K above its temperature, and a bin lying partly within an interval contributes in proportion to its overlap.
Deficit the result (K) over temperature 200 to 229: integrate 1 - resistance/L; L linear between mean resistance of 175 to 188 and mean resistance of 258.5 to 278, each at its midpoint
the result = -3.0 K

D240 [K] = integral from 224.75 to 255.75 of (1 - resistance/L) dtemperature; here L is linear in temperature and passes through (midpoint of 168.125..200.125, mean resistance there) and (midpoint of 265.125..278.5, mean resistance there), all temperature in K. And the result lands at 1.2 K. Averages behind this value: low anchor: 138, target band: 98.9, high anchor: 83.1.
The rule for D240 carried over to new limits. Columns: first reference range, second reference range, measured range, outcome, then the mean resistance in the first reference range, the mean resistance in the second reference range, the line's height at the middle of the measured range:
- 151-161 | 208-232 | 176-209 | -0.7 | 129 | 127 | 128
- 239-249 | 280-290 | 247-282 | -2.3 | 94.2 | 75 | 84.6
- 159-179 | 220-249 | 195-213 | 0.0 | 146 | 106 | 125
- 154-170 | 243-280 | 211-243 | -1.4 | 139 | 91.9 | 108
